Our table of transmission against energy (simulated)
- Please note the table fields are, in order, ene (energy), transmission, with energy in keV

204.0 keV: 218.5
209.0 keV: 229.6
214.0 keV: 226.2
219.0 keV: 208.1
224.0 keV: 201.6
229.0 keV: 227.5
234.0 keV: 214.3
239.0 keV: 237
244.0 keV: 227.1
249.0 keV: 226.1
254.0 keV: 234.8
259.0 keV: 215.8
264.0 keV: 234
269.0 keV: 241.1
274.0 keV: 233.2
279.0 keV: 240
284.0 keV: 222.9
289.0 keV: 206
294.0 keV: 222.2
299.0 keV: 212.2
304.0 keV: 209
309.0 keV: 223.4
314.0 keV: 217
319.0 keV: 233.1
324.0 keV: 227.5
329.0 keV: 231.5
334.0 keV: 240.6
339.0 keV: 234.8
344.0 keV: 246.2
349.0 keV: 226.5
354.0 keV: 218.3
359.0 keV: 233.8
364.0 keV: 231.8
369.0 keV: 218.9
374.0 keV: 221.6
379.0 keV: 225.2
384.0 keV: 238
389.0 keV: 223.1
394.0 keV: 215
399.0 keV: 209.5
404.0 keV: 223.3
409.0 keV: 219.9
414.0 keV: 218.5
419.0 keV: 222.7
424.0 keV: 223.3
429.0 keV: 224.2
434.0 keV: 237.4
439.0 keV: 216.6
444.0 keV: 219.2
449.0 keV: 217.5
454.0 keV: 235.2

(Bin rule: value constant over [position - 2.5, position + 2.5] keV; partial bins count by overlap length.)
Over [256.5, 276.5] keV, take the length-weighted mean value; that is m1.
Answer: 231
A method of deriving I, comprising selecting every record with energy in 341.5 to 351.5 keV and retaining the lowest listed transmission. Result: 226.5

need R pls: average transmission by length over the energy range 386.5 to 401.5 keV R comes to 216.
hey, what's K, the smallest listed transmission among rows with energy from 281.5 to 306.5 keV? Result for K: 206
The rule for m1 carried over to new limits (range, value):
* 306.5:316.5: 220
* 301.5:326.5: 222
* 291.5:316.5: 217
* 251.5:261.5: 225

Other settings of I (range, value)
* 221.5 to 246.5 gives 201.6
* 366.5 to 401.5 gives 209.5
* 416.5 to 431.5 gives 222.7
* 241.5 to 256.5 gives 226.1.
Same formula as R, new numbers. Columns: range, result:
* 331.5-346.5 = 241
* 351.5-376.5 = 225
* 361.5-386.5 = 227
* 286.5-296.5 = 214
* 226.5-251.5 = 226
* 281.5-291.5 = 214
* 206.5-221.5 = 221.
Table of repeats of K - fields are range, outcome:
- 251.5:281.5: 215.8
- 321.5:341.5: 227.5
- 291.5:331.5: 209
